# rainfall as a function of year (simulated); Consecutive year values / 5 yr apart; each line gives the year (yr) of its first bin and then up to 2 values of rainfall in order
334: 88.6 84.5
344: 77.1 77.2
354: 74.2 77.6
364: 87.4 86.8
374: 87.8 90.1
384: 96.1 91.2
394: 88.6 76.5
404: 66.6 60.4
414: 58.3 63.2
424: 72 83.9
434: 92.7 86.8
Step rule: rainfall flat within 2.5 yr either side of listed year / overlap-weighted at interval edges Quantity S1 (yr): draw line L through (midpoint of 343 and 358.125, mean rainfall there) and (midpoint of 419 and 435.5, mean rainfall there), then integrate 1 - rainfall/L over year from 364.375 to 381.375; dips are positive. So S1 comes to -2.4 yr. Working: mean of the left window 76.2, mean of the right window 79.3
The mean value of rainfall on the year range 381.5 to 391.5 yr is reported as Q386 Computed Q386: 93.7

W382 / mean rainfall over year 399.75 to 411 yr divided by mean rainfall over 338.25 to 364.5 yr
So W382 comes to 0.83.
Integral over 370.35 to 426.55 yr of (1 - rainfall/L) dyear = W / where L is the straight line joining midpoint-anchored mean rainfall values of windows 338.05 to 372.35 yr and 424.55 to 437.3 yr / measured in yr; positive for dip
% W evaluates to 3.94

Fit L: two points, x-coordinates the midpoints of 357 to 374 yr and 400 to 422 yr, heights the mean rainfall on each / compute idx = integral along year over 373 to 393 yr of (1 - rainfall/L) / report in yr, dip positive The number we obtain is -3.93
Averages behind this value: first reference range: 84.7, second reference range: 63.3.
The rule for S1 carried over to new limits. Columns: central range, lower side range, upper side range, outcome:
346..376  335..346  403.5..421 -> -2.2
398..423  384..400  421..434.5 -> 5.8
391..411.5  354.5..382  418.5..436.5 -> 2.2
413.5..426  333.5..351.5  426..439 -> 3.1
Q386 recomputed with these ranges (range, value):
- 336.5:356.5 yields 78.2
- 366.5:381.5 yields 88.2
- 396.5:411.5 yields 67.8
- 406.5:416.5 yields 59.4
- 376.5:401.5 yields 88.5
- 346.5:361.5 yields 76.3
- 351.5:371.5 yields 81.5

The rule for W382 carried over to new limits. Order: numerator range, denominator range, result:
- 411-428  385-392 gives 0.72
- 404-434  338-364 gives 0.88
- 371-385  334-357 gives 1.14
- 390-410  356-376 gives 0.89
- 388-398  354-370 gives 1.07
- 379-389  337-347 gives 1.16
